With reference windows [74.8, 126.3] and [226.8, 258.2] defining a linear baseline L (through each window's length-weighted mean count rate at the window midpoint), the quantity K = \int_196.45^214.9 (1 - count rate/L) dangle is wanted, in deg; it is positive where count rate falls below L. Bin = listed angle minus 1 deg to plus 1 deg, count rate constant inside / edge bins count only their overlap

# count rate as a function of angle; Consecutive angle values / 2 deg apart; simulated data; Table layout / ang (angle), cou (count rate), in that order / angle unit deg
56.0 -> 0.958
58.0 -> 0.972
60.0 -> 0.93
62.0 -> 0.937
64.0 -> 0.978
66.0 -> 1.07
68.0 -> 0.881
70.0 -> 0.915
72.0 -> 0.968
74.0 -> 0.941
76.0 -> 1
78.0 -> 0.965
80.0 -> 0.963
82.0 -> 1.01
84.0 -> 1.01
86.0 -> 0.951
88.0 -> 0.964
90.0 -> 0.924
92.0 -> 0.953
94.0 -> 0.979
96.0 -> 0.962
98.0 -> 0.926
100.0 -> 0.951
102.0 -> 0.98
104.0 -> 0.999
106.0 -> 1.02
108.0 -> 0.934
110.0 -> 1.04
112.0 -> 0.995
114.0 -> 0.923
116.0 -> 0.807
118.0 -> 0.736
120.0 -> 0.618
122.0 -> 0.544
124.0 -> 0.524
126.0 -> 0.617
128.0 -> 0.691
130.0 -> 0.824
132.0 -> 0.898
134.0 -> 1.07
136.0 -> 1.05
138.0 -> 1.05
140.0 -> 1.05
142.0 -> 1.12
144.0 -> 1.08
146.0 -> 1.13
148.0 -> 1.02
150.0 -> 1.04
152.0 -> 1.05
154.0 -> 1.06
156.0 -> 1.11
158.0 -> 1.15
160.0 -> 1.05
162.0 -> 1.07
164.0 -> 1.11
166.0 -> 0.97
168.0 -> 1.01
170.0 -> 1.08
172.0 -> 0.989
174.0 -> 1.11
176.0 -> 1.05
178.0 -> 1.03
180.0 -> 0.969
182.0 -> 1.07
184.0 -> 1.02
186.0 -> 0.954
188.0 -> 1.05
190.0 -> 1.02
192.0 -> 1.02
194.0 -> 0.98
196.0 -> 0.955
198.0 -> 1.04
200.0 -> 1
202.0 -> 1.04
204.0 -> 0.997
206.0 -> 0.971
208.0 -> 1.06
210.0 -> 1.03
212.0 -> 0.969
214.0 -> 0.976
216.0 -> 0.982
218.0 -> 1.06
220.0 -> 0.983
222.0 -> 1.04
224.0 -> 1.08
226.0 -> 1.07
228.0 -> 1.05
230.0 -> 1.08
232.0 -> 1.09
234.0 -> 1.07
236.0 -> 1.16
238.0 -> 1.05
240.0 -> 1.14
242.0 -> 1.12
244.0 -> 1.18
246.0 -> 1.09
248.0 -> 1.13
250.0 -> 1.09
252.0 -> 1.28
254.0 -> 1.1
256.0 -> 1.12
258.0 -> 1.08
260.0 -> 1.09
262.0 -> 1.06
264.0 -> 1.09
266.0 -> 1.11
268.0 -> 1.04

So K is 0.9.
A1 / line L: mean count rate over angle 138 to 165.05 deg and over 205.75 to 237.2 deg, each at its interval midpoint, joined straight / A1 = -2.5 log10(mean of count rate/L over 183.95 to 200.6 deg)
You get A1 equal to 0.06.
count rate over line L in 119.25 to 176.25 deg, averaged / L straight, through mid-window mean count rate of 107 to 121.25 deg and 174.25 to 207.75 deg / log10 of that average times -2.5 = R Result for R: -0.05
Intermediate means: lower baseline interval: 0.859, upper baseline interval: 1.01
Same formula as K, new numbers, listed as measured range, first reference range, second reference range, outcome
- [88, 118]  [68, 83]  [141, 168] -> 1.47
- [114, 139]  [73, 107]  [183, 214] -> 4.87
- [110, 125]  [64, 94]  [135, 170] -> 3.86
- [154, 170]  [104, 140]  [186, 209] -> -2.25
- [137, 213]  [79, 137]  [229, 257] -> -2.68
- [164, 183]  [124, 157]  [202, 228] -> -0.74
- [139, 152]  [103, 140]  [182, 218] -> -2.42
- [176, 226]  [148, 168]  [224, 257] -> 3.42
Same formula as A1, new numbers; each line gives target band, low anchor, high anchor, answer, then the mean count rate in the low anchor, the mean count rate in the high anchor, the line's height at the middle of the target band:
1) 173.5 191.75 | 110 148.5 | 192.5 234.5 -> -0.060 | 0.884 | 1.02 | 0.973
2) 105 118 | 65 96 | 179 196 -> 0.047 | 0.966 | 1.01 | 0.978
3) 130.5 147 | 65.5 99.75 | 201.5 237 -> -0.059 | 0.962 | 1.04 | 0.994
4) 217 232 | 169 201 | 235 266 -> 0.026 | 1.02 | 1.12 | 1.08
